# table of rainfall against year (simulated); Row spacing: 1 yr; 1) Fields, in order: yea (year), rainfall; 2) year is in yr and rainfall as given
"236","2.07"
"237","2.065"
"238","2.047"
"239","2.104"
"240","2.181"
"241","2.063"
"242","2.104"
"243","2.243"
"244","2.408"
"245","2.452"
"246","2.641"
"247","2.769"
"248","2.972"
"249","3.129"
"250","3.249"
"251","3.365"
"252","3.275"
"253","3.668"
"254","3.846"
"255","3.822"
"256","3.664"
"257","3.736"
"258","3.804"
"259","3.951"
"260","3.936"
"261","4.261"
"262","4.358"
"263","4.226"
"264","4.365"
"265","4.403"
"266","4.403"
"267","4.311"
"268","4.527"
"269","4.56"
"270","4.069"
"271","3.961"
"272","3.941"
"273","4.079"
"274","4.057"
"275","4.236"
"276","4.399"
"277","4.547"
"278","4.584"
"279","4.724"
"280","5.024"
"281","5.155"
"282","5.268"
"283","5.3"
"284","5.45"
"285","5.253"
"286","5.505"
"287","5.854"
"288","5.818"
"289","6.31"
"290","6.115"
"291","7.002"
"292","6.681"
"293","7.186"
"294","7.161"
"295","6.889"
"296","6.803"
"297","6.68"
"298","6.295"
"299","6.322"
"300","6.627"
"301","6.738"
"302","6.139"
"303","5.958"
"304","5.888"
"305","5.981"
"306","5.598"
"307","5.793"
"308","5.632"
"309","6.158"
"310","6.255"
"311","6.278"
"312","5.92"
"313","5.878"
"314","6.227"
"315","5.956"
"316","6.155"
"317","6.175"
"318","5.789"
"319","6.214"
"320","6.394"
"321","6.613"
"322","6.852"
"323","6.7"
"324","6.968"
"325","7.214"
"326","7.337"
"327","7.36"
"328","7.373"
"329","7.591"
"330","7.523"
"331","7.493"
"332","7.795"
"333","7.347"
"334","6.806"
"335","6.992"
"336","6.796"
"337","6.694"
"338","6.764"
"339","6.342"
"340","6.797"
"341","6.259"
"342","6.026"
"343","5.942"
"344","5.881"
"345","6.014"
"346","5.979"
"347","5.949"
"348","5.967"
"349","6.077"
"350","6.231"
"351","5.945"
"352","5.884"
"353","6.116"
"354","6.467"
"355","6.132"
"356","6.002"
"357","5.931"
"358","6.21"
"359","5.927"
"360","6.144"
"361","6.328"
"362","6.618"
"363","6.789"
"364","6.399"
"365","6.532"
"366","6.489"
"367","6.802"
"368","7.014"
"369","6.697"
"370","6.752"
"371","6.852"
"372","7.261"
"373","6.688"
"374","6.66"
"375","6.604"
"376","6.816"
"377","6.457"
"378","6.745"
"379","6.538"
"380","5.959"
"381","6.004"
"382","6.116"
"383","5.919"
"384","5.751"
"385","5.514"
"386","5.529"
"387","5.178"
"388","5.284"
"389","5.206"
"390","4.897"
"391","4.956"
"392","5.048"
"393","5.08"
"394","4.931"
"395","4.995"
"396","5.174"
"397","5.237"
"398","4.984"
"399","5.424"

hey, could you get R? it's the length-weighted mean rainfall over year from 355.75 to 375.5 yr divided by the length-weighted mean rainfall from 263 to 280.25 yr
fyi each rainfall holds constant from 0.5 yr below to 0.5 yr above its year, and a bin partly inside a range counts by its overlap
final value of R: 1.50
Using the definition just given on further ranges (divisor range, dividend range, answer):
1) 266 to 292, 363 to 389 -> 1.27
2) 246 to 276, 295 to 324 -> 1.61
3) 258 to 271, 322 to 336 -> 1.70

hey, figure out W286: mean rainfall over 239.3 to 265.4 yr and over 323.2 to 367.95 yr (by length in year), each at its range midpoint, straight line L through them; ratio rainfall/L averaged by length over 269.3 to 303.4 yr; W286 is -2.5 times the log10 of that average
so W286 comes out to -0.23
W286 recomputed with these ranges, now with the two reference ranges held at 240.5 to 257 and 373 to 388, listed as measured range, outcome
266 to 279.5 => -0.205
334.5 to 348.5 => -0.213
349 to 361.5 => -0.110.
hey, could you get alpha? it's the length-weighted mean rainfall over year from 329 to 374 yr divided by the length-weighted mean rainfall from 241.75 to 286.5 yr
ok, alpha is 1.6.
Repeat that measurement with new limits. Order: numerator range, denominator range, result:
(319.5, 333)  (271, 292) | 1.40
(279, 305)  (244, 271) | 1.63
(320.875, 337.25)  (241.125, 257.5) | 2.34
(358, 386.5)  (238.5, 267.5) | 1.91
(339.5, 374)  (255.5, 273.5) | 1.53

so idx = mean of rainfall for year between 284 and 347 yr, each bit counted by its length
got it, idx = 6.46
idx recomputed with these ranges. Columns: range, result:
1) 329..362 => 6.42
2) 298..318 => 6.09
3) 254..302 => 5.11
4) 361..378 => 6.7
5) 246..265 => 3.68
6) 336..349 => 6.23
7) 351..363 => 6.18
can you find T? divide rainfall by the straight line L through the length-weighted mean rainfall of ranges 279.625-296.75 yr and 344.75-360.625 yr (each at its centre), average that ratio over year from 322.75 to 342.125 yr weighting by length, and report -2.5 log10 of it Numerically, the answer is -0.16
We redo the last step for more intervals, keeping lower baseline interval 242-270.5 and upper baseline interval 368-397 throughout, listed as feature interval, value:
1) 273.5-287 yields -0.206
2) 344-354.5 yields -0.141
